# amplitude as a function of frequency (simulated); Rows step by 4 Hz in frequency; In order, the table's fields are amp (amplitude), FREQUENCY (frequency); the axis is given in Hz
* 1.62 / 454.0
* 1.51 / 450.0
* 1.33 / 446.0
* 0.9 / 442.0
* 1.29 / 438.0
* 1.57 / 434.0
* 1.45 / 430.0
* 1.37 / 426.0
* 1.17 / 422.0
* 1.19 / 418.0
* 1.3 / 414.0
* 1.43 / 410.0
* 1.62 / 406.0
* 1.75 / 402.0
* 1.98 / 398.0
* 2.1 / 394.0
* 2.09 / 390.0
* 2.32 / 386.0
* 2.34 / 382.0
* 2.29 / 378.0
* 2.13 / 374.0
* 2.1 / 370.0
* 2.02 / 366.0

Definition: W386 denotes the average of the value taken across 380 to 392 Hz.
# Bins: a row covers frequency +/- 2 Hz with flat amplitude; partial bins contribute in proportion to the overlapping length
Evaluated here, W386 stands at 2.25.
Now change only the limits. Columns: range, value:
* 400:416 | 1.52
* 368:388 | 2.24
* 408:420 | 1.31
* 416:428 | 1.24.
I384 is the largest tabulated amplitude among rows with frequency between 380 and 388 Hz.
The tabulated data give 2.34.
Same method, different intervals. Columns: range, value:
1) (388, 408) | 2.1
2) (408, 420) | 1.43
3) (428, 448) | 1.57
